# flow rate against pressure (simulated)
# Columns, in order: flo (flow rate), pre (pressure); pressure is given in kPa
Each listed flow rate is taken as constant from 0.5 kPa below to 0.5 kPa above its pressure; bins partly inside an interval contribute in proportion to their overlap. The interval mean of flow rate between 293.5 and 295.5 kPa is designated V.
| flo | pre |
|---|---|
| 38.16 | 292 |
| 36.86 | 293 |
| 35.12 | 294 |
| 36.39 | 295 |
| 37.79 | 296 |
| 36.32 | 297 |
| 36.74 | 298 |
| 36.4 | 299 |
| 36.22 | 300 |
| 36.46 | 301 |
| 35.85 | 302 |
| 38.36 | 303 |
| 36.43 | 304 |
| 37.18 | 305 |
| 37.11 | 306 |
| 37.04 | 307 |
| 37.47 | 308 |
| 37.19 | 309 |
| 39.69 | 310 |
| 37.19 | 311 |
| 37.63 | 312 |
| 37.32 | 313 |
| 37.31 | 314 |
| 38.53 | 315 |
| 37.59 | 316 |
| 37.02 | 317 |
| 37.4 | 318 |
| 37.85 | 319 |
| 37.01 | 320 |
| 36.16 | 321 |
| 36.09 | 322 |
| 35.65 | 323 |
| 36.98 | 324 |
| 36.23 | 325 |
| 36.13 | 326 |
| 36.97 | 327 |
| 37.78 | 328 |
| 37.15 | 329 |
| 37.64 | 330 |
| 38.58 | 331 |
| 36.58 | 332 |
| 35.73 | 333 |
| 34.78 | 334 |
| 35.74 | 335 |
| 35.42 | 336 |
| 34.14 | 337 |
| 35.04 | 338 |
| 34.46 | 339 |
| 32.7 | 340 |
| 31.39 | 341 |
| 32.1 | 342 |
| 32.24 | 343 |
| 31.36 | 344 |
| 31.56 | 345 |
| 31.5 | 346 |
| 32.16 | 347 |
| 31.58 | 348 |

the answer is 35.8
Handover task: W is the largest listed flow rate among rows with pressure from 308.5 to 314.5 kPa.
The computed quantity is 39.69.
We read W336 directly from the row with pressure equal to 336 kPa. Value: 35.42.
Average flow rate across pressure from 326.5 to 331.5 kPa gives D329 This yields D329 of 37.6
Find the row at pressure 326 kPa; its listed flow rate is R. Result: 36.13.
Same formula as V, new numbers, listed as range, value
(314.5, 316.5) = 38.1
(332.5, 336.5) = 35.4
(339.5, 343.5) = 32.1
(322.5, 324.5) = 36.3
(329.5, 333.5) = 37.1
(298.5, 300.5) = 36.3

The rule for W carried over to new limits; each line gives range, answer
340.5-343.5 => 32.24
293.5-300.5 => 37.79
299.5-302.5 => 36.46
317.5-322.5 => 37.85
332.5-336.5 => 35.74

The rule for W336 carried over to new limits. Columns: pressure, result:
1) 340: 32.7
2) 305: 37.18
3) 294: 35.12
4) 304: 36.43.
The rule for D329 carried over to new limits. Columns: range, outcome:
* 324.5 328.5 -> 36.8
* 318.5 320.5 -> 37.4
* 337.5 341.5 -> 33.4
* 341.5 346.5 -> 31.8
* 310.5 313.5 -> 37.4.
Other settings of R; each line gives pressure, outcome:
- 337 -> 34.14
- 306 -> 37.11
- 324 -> 36.98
